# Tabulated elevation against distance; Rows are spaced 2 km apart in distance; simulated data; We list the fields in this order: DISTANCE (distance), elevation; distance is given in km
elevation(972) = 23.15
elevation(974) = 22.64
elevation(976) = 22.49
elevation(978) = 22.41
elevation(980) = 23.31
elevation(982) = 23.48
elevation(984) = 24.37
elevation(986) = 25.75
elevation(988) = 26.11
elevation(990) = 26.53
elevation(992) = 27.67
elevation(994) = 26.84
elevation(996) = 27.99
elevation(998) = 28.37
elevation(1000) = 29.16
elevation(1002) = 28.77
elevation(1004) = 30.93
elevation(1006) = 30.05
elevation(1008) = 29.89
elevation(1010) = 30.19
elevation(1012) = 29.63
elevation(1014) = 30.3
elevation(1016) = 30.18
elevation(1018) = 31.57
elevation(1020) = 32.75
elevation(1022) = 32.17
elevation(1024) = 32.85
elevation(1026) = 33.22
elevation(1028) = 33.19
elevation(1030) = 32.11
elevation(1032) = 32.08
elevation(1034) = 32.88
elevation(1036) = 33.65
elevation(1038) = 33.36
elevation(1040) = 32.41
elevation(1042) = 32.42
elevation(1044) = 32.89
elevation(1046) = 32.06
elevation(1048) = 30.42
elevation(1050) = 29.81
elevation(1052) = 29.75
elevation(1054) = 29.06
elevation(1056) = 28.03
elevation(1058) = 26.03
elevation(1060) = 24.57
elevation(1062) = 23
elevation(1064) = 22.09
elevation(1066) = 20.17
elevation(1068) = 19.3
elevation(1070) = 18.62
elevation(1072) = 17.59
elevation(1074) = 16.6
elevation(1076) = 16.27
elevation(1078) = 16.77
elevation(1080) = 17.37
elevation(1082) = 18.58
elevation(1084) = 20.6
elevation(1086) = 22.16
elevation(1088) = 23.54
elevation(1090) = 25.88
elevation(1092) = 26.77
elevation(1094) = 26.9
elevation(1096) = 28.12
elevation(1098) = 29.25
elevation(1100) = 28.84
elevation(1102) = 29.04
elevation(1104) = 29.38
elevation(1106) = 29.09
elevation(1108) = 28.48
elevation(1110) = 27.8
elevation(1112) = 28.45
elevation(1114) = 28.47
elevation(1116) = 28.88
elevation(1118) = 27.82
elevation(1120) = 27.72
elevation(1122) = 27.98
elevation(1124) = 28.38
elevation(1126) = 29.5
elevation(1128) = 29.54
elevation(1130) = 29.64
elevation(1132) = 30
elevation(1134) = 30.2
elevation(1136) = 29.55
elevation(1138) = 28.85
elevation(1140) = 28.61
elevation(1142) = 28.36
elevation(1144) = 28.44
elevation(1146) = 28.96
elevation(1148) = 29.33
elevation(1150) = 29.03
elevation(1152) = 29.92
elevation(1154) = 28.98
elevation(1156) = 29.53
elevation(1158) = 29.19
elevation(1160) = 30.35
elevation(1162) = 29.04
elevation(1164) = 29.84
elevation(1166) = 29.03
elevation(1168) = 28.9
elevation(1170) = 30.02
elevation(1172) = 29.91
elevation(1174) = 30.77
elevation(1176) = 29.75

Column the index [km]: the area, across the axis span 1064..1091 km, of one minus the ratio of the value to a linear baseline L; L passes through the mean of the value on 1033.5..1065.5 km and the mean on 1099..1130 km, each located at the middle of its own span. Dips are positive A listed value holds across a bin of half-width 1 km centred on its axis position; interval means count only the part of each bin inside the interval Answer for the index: 8.8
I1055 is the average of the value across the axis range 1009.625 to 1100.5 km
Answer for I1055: 27.1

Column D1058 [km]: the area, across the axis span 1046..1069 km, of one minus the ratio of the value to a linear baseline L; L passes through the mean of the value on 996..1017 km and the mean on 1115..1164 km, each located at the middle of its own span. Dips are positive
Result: 2.7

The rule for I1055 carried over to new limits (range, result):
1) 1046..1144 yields 26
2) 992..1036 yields 30.7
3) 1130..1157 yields 29.2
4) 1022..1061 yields 31.1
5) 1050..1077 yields 22.7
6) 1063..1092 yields 19.9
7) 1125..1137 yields 29.7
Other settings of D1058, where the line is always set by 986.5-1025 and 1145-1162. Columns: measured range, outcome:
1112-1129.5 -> 0.5 km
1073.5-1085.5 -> 4.7 km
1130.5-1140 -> 0.0 km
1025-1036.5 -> -1.3 km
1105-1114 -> 0.3 km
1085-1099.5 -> 1.6 km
